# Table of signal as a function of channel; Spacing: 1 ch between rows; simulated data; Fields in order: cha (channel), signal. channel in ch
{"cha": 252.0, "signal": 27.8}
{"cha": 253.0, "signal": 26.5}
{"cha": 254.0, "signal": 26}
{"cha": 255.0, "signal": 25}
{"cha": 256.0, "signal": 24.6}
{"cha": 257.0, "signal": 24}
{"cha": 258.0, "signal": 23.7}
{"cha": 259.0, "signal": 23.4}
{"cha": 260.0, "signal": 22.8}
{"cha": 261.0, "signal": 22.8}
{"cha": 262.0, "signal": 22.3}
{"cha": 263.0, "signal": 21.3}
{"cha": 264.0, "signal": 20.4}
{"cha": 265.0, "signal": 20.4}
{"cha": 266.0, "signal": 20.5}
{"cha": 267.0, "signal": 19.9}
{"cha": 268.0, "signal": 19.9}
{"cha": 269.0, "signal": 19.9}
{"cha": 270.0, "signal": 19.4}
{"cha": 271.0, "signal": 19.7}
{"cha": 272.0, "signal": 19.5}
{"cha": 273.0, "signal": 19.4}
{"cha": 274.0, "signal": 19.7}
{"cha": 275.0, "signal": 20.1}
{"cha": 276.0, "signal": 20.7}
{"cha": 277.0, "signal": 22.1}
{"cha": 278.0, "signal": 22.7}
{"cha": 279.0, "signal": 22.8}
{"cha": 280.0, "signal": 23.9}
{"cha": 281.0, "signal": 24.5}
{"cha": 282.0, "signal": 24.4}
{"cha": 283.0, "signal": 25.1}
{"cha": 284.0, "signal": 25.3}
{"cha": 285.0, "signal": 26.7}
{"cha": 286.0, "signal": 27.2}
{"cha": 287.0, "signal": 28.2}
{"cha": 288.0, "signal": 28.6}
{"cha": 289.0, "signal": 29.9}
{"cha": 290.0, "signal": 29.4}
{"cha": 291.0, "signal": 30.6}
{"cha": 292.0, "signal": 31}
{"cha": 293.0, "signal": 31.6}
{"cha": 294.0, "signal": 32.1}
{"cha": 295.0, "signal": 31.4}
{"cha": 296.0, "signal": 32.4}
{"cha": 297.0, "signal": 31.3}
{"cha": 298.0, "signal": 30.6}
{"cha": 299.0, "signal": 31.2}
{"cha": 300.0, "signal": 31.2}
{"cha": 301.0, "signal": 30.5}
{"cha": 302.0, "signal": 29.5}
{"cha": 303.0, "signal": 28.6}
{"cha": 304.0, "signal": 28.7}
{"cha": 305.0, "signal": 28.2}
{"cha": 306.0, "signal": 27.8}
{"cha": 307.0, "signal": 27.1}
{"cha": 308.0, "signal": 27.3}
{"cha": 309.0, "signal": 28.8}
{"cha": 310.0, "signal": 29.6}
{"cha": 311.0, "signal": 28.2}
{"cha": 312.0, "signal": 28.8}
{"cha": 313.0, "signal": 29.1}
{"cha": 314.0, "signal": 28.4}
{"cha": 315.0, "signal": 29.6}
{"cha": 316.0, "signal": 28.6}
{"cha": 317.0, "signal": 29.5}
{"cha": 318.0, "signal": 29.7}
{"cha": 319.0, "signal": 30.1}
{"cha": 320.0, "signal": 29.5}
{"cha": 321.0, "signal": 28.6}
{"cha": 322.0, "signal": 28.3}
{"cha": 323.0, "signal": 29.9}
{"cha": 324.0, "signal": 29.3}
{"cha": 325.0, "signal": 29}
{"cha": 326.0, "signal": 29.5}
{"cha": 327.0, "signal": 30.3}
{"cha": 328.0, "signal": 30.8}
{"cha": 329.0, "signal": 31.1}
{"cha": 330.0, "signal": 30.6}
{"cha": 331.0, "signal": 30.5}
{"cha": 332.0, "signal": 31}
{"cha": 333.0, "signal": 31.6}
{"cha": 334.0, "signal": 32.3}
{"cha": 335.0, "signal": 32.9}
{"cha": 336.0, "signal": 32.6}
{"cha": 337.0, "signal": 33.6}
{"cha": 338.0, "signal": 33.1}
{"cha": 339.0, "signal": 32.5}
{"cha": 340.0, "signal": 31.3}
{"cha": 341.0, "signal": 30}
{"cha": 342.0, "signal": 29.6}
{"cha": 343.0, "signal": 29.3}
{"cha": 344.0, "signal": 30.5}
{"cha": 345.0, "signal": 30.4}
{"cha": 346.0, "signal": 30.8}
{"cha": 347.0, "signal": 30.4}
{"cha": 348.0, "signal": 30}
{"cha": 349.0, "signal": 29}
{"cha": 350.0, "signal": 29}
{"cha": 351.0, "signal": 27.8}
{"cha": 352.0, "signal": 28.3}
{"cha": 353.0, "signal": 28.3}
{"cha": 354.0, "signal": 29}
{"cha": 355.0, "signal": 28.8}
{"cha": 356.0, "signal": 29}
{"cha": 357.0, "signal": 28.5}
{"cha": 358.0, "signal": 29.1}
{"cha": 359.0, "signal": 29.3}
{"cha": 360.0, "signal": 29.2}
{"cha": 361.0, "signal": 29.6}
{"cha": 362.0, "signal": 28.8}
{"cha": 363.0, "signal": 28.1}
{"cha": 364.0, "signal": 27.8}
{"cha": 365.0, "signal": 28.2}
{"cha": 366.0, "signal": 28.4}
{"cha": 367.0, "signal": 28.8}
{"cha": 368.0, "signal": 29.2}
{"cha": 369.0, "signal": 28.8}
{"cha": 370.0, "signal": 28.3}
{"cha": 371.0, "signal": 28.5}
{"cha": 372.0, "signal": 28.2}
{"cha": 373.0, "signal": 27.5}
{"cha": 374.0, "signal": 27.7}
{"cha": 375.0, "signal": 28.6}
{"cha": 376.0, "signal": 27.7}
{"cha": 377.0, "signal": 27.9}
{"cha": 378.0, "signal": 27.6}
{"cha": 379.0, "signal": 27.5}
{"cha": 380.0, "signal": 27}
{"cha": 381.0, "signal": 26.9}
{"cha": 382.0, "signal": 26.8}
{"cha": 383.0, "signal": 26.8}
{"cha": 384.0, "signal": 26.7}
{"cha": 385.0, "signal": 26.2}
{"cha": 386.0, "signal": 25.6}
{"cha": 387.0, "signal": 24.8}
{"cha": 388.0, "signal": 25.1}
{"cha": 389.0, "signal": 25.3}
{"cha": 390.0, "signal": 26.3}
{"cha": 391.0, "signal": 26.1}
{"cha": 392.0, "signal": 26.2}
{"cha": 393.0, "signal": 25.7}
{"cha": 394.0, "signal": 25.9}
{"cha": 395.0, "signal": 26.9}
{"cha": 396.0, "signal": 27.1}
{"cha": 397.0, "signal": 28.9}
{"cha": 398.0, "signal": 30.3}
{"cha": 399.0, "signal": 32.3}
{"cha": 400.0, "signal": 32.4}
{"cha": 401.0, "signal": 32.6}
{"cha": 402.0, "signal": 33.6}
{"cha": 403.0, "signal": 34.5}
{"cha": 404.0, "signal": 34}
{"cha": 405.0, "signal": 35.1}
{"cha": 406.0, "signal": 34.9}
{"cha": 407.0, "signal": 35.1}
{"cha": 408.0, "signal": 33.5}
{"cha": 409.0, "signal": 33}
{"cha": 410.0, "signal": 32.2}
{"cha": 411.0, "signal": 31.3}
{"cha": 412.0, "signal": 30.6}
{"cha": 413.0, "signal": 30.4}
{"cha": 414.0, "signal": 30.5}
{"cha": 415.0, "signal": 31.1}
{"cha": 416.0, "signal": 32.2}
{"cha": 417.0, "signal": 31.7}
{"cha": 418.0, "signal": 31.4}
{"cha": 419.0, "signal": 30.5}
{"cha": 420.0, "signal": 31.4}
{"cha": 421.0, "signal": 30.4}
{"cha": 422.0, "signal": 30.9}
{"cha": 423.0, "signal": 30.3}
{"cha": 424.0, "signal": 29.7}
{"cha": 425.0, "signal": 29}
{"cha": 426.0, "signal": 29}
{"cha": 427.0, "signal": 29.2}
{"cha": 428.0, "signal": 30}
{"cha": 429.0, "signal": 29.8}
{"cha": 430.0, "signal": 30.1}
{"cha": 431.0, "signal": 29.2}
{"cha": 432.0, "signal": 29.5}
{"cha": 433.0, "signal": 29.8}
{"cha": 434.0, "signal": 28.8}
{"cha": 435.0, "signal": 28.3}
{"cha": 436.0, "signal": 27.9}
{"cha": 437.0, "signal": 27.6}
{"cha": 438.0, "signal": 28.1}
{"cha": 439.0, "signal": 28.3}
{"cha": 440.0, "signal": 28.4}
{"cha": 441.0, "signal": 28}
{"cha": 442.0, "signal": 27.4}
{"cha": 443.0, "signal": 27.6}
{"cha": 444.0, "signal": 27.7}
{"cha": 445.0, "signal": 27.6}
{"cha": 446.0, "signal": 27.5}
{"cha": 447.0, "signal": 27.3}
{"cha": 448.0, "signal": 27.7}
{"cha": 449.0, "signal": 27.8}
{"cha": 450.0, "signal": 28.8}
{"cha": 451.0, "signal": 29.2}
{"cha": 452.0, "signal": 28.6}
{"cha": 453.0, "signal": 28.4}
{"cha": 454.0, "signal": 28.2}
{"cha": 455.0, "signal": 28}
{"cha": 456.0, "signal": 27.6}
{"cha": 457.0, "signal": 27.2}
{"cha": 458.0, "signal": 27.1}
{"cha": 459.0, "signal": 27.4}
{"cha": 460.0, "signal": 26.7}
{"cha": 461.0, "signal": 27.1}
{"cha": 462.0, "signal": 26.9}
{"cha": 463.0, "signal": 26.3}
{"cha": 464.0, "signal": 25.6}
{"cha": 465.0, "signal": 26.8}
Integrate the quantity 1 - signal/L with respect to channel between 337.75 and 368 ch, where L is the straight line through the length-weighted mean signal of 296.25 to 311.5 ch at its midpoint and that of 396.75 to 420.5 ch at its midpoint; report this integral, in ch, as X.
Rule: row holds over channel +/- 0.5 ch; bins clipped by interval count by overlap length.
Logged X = 1.3 ch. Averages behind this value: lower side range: 29.3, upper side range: 32.3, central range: 29.4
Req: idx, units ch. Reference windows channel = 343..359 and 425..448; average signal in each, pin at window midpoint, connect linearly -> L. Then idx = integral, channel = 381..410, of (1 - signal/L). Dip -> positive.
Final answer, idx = -0.5 ch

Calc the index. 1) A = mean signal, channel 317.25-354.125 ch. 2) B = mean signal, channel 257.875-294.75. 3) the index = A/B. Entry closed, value 1.27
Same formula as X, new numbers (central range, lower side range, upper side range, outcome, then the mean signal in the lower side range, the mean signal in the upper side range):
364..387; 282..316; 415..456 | 1.16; 29.1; 29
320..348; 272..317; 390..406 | -2.15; 27.5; 30.1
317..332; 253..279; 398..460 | -3.13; 21.7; 29.9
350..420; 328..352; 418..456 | 1.62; 30.8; 28.8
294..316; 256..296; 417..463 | -4.02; 24.1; 28.6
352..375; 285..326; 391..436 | 1.12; 29.5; 30.6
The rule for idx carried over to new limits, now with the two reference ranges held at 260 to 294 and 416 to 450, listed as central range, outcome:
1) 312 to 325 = -2.08 ch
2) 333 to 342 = -2.19 ch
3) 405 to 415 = -1.48 ch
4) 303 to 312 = -1.26 ch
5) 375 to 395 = 0.68 ch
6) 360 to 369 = -0.65 ch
